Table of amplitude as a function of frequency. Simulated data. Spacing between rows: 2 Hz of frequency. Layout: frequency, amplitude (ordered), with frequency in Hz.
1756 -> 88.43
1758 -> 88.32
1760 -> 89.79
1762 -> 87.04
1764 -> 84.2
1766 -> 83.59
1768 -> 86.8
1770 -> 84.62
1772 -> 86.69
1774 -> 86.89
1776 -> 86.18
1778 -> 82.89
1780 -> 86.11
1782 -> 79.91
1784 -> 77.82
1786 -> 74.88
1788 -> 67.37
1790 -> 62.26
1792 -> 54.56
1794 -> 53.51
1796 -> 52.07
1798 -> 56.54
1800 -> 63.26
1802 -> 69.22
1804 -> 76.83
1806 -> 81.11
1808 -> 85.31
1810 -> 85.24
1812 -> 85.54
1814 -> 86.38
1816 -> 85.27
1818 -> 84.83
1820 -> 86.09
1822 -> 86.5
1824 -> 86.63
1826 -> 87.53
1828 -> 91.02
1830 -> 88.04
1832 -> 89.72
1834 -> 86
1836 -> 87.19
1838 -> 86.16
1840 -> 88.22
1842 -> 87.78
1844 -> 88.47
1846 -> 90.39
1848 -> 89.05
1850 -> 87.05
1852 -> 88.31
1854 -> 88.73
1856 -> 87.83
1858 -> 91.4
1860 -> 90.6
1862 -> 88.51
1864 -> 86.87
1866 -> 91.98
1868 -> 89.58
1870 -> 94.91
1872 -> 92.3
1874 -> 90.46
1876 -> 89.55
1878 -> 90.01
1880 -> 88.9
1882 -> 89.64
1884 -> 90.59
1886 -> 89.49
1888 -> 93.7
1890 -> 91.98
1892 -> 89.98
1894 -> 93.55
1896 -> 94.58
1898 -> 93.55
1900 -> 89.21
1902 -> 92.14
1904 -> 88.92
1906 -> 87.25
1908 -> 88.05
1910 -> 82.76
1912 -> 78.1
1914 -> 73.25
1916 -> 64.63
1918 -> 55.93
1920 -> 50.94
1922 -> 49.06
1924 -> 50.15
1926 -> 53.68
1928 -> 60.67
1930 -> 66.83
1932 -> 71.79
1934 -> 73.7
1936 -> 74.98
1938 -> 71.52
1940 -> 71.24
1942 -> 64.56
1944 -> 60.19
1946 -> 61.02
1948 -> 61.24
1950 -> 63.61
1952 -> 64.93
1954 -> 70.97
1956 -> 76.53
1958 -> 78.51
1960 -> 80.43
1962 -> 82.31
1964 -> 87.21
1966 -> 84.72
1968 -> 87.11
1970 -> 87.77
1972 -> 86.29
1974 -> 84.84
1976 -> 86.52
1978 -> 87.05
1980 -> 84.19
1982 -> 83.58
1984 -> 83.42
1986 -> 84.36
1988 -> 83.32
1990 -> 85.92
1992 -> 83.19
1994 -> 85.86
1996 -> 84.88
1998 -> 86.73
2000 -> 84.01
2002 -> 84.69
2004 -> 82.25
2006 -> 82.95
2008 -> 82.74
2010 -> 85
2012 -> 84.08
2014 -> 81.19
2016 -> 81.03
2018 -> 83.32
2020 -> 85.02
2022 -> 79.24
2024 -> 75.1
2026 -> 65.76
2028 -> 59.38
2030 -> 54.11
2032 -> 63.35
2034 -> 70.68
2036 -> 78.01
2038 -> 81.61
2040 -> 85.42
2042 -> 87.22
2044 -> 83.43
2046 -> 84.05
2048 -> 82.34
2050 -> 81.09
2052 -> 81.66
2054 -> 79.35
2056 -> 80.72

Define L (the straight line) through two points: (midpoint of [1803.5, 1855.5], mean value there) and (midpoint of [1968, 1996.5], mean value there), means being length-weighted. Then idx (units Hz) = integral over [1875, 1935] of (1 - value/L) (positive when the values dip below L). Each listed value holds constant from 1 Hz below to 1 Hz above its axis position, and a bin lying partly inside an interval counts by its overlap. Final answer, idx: 4.8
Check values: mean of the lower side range 86.8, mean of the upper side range 85.2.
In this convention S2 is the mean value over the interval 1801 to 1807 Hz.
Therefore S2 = 75.7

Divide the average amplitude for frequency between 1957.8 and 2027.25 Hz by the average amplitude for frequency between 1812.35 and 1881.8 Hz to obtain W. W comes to 0.94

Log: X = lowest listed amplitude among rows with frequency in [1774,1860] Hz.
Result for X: 52.07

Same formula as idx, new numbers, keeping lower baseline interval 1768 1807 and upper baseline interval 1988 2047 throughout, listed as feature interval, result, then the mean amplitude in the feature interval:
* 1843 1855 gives -2.2 Hz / 88.7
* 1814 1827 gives -2.1 Hz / 86.2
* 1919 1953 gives 6.4 Hz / 62.9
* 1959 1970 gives -0.9 Hz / 84.7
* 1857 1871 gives -2.8 Hz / 90.5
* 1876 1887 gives -2.0 Hz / 89.7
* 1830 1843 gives -2.3 Hz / 87.6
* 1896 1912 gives -2.5 Hz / 88.5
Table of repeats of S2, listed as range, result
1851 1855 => 88.5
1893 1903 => 92.6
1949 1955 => 66.5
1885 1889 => 91.6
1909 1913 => 80.4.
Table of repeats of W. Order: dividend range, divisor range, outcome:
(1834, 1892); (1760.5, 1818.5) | 1.16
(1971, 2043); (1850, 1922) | 0.94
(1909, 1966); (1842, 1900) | 0.75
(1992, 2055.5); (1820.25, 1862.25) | 0.90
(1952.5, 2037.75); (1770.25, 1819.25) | 1.07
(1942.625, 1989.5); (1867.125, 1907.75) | 0.86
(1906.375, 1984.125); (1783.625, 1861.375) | 0.90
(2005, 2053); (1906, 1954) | 1.18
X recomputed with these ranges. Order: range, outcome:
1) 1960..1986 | 80.43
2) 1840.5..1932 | 49.06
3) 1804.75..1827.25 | 81.11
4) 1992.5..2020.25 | 81.03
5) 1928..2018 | 60.19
